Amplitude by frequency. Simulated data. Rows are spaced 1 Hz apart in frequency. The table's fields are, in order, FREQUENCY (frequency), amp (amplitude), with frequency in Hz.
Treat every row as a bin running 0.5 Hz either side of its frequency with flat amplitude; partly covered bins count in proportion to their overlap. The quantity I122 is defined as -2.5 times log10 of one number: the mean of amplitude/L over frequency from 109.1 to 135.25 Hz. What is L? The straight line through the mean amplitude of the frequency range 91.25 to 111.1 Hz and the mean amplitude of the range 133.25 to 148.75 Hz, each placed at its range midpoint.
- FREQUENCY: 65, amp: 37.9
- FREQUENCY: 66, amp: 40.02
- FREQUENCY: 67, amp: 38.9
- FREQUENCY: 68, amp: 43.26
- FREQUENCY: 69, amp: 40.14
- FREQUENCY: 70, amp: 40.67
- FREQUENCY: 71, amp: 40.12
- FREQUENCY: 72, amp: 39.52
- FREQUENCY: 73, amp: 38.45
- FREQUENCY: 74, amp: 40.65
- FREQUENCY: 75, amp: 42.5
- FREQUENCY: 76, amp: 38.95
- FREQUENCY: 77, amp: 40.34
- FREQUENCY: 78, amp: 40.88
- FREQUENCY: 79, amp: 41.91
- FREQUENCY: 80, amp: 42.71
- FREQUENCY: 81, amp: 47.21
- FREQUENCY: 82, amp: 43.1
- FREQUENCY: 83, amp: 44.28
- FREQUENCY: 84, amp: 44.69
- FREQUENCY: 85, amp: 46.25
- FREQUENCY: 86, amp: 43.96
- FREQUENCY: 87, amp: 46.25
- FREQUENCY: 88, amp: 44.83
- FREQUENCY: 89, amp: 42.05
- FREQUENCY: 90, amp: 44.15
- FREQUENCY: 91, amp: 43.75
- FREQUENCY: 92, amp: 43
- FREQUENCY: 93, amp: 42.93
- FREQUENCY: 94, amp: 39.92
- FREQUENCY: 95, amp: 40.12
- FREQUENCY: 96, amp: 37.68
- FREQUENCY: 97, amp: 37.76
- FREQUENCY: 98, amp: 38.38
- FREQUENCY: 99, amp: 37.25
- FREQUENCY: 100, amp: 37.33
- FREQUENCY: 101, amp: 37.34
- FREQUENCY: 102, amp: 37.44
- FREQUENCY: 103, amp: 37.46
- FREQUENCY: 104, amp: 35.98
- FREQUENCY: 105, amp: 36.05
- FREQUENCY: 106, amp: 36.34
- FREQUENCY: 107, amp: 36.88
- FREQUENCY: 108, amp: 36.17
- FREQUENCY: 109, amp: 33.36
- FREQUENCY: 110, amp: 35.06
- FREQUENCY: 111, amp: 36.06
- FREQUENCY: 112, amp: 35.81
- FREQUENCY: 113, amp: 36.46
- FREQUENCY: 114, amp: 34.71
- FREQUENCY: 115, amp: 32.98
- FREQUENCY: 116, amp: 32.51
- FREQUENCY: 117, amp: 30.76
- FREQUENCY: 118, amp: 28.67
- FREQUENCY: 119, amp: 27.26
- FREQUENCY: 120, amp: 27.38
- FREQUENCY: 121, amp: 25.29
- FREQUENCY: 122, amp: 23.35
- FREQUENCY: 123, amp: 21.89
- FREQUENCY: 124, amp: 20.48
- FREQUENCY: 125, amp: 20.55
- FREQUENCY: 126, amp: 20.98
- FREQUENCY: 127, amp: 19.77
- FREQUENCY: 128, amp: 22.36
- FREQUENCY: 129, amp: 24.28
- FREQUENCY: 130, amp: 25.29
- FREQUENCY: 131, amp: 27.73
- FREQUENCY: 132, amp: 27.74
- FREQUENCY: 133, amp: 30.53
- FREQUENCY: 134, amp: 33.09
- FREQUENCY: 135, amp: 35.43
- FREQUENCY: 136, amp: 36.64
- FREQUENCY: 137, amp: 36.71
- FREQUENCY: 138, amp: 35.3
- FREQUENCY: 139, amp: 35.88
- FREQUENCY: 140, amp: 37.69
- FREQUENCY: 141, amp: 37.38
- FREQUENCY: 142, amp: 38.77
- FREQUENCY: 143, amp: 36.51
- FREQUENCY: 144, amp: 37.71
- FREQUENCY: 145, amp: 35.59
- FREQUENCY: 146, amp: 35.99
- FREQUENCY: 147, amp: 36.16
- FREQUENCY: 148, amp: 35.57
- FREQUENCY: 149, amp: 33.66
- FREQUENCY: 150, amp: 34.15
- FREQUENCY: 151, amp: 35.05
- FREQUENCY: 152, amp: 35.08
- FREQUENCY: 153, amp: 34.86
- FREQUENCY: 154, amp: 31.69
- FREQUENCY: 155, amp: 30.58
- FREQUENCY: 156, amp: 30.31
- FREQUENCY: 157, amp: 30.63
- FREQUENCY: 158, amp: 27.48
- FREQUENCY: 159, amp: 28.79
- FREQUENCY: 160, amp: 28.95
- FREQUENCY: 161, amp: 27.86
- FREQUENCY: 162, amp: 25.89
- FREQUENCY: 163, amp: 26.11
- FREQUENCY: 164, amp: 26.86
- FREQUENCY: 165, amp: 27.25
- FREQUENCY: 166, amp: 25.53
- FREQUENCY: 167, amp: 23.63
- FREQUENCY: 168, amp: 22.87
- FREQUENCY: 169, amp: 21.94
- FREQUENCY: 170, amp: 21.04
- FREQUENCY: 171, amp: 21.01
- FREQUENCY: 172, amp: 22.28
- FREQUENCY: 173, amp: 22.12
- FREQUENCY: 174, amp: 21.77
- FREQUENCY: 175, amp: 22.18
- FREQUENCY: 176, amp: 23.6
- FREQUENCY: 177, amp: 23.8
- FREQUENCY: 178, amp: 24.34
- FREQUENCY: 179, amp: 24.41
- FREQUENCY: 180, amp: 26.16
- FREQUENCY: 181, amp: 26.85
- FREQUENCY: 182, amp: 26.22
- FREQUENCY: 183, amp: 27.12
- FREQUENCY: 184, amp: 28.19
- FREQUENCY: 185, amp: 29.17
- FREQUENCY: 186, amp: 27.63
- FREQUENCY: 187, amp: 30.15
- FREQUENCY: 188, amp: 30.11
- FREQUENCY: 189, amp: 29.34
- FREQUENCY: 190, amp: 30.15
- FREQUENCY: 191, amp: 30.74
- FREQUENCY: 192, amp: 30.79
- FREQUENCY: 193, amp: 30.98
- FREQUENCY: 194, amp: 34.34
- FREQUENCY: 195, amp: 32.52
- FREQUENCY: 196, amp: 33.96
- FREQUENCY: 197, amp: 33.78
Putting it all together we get 0.288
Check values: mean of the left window 37.7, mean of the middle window 28.3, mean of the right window 36.2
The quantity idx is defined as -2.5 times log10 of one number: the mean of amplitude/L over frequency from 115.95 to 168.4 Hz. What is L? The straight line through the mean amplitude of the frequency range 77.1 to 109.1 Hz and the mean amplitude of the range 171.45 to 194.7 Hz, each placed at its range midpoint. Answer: 0.11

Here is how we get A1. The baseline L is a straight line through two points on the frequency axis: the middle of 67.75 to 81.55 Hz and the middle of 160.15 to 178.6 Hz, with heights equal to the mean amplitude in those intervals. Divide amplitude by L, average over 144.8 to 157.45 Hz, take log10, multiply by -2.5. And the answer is -0.230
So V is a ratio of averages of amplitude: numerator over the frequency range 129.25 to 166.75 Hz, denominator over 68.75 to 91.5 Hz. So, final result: 0.8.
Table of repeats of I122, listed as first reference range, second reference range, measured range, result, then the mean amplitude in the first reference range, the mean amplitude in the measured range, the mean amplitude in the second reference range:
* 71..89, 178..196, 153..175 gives 0.23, 42.6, 26.1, 29.1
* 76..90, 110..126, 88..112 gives -0.06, 43.6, 38.4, 28.9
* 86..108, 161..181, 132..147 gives -0.17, 39.7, 35.7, 24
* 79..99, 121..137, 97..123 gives 0.01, 42.6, 33.7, 26.3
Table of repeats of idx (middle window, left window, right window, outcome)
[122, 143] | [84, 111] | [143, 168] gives 0.16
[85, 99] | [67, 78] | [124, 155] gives -0.11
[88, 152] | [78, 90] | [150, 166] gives 0.10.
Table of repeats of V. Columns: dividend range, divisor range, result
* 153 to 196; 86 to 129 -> 0.80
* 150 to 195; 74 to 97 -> 0.65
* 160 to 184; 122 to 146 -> 0.81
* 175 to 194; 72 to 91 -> 0.65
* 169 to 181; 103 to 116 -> 0.65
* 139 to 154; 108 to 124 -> 1.17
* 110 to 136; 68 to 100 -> 0.68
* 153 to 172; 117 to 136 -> 1.02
